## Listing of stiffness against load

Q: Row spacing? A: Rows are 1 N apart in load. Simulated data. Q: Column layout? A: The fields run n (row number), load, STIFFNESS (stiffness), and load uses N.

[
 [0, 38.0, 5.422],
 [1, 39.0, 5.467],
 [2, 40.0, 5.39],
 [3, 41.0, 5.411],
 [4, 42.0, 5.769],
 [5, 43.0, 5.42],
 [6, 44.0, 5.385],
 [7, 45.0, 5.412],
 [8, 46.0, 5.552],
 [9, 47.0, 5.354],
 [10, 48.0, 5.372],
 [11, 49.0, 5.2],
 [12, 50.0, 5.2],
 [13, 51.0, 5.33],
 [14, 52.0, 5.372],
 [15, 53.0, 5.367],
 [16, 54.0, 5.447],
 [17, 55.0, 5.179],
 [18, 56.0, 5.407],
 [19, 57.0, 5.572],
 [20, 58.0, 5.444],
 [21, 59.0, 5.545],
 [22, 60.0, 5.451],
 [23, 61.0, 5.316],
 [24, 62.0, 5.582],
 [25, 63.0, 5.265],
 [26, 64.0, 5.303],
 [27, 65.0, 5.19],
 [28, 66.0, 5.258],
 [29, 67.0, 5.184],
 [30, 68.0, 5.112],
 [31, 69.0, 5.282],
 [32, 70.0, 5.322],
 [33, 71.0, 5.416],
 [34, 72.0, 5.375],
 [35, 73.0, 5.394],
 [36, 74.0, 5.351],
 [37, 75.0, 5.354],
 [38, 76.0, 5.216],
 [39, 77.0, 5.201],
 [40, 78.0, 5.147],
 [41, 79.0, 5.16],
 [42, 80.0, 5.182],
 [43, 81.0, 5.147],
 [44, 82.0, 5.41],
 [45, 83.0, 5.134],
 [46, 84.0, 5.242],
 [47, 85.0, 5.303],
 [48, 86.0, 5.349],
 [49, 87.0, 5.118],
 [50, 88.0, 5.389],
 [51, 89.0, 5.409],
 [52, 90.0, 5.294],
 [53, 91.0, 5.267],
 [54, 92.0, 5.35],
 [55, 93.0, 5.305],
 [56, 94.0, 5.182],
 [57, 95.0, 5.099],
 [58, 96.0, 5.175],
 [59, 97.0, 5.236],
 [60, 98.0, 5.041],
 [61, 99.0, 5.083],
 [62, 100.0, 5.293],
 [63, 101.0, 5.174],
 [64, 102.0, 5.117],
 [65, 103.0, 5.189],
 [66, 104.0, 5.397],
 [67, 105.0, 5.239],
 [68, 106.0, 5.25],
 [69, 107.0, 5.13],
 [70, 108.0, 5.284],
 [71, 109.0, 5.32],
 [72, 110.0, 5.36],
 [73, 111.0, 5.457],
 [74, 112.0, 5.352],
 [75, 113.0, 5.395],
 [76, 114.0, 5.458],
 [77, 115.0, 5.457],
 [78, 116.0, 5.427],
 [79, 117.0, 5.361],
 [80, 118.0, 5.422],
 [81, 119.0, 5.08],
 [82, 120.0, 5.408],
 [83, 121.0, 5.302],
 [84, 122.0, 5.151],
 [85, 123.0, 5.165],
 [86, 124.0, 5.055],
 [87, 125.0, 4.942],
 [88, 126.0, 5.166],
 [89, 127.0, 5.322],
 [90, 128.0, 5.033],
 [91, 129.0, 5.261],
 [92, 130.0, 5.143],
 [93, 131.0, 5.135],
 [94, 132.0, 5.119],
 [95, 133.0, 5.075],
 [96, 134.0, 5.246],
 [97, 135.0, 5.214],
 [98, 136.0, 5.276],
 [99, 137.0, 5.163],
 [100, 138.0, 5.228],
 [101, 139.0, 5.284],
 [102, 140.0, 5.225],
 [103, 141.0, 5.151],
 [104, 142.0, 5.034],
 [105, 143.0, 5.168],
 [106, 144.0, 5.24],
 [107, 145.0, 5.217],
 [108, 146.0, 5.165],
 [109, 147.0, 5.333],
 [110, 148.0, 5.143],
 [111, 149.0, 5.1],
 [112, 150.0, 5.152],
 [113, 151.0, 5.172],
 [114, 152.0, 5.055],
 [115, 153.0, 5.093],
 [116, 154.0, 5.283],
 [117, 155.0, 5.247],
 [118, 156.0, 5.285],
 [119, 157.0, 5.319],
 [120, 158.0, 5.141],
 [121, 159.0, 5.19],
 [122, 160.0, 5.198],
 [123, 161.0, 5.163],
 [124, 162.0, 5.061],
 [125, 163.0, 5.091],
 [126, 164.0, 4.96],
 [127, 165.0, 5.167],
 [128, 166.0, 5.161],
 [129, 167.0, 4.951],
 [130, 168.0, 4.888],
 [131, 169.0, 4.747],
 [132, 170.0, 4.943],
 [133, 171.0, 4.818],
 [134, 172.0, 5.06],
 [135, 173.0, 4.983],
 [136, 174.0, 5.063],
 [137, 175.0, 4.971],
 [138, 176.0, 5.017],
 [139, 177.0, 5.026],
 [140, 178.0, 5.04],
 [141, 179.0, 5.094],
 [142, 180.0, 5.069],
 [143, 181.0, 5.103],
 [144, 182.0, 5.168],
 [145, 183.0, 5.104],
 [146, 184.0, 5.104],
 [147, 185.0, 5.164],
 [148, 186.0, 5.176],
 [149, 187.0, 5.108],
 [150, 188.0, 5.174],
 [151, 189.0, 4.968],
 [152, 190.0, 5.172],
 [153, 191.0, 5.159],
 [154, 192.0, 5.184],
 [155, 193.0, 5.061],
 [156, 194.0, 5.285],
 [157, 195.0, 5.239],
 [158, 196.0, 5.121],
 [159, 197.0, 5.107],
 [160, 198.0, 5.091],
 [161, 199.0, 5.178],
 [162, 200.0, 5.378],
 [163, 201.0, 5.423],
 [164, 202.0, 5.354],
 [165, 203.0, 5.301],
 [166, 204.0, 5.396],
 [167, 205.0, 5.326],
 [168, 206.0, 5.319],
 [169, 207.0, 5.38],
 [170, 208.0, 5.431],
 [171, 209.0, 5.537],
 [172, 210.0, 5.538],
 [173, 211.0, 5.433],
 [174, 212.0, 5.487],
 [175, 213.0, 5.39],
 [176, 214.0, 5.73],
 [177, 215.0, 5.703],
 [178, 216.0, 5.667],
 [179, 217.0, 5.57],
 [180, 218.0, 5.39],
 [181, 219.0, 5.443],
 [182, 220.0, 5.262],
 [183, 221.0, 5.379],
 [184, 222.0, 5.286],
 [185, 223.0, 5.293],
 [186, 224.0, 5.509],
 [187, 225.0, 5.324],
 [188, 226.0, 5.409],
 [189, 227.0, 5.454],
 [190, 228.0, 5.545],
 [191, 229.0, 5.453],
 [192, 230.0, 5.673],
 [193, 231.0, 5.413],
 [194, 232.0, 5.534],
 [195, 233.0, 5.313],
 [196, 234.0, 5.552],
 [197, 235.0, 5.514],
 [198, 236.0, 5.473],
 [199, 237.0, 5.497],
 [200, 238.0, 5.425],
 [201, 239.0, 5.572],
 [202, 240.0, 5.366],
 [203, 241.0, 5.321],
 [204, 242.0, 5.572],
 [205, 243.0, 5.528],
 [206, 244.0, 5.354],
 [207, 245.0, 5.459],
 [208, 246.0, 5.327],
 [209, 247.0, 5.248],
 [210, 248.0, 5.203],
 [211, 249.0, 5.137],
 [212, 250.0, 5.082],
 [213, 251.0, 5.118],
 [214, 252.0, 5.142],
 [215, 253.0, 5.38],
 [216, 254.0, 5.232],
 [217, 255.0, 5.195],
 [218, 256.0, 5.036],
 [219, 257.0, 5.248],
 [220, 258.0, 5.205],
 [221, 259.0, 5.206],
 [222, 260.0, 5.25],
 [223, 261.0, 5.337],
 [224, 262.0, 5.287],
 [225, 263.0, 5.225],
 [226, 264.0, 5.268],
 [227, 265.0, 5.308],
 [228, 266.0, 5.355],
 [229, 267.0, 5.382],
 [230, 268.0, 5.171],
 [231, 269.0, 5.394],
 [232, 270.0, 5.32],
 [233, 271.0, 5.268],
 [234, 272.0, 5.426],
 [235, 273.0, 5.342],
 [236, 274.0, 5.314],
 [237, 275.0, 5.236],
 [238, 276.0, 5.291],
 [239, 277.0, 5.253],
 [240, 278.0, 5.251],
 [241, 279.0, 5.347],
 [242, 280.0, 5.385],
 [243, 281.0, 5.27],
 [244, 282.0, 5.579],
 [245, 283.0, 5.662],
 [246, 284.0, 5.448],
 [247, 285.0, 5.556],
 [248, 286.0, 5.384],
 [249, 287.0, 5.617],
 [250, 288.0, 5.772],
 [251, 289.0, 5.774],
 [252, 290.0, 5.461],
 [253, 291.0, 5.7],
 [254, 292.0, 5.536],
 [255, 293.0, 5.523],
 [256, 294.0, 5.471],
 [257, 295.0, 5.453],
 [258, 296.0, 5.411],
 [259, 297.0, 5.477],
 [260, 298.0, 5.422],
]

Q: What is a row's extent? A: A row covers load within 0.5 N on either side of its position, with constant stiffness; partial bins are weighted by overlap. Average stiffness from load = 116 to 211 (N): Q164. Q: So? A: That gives 5.17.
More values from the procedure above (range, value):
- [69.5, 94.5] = 5.28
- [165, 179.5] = 4.99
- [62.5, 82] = 5.26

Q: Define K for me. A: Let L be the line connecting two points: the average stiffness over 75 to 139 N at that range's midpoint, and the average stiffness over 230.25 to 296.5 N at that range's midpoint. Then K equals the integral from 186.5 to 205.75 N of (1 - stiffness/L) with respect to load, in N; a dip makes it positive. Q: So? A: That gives 0.38 N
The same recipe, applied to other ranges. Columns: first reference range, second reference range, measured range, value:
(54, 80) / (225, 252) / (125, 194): 3.1 N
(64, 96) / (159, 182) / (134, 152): -0.3 N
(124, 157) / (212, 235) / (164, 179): 0.8 N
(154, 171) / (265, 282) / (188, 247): -2.0 N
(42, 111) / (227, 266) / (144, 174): 1.2 N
